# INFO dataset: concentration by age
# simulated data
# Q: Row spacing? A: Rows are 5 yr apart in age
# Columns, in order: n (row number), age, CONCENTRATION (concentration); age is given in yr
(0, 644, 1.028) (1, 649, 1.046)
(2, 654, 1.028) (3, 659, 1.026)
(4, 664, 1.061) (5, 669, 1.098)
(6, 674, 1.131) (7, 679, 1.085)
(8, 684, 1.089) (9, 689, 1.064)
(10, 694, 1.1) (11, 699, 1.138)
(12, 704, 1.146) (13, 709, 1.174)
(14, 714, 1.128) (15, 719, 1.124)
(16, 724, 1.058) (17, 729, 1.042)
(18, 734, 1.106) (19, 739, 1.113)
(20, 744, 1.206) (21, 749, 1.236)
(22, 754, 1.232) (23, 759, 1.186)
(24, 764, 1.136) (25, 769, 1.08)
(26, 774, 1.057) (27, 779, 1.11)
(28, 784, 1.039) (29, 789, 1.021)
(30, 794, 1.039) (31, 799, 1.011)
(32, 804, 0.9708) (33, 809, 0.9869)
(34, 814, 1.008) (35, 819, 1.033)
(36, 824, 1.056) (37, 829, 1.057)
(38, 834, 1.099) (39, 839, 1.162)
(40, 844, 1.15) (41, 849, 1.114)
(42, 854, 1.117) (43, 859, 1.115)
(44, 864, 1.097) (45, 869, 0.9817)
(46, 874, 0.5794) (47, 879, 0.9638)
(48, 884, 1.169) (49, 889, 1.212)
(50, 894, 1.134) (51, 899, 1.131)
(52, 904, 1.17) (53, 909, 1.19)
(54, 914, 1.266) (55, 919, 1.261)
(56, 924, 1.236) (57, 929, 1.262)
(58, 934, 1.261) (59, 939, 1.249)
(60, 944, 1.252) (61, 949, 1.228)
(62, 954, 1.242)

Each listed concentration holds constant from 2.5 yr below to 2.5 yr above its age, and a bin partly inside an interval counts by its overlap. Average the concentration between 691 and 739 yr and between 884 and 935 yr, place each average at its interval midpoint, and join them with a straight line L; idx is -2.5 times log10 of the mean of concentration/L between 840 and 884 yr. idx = 0.15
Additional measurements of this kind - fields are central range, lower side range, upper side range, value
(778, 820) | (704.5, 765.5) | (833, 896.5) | 0.088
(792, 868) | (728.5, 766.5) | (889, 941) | 0.119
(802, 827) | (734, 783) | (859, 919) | 0.111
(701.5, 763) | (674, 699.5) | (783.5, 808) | -0.084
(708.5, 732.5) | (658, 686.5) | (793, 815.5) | -0.046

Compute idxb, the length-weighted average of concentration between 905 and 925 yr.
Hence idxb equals 1.23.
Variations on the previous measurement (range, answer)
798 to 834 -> 1.02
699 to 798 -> 1.12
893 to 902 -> 1.13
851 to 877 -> 0.98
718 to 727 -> 1.08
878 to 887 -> 1.09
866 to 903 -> 1.03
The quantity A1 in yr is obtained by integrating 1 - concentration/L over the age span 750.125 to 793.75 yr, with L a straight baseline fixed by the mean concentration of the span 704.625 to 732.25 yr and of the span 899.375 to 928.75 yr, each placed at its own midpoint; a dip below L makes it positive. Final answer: 1.2 yr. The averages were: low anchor 1.11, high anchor 1.22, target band 1.11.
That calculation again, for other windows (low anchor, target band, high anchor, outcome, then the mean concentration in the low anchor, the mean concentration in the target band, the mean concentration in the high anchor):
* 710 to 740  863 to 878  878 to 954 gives 3.9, 1.1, 0.873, 1.21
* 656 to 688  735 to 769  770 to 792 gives -3.5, 1.08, 1.17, 1.06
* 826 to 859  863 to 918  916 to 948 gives 4.9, 1.12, 1.09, 1.25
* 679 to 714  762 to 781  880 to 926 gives 0.8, 1.12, 1.09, 1.19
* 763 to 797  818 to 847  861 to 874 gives -2.9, 1.07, 1.1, 0.954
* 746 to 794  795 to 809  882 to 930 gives 1.8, 1.12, 0.995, 1.2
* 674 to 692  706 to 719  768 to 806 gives -0.9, 1.09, 1.15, 1.04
